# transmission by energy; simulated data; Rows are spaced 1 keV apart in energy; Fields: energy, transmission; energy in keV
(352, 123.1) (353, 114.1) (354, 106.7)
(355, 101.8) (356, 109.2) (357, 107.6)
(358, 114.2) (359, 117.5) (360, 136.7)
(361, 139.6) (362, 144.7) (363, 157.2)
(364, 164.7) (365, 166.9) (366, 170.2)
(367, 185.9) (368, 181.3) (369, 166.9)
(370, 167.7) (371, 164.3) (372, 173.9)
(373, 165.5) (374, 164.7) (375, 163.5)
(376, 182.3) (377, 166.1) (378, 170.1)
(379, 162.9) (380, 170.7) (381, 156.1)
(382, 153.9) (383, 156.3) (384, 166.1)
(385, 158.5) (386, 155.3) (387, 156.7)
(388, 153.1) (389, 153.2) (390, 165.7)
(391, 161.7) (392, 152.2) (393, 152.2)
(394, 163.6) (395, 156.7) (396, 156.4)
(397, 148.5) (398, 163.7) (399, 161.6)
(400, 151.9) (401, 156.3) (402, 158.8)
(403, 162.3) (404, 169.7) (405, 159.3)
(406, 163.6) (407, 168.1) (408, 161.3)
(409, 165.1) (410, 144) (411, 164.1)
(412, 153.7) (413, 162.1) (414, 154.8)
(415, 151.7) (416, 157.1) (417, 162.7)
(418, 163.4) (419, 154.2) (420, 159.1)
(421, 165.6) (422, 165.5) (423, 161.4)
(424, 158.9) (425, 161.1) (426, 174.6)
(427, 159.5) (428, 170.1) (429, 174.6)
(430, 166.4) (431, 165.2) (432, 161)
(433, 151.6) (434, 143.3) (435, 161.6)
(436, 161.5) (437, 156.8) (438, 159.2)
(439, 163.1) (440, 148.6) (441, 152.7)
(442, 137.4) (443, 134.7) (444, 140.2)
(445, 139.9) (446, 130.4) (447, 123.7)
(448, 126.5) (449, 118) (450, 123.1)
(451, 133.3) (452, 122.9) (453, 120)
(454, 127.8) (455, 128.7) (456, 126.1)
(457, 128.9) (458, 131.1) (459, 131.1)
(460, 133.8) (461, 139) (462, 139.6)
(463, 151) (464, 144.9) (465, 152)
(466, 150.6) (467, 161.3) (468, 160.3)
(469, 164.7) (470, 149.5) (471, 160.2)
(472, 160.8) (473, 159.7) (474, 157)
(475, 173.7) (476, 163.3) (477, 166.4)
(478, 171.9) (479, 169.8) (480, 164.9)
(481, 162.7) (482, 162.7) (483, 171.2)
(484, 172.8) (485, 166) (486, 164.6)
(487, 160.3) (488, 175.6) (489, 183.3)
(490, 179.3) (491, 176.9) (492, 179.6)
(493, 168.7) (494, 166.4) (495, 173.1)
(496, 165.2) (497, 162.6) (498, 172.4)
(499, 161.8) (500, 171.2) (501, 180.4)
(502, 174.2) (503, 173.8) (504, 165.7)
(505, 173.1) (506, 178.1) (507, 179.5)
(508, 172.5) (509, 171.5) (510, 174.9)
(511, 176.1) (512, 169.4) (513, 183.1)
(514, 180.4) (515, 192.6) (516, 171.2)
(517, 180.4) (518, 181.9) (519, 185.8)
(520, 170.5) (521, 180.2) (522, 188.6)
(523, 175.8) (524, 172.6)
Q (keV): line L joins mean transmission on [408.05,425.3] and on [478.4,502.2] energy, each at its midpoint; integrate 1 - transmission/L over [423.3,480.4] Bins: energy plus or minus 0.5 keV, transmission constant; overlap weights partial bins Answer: 5.2 keV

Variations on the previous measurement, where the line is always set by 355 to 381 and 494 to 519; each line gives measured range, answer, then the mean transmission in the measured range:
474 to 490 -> 0.2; 169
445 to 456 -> 2.7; 126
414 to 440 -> 0.4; 161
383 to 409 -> 0.0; 159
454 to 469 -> 2.4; 142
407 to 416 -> 0.2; 158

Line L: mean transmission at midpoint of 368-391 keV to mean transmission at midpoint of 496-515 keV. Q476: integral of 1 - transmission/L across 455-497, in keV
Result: 3.0 keV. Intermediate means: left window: 164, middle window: 159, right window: 174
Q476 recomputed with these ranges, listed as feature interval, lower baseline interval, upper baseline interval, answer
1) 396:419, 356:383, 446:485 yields -0.85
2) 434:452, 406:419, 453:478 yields 1.37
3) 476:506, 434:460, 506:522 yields -1.13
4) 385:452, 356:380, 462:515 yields 2.81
